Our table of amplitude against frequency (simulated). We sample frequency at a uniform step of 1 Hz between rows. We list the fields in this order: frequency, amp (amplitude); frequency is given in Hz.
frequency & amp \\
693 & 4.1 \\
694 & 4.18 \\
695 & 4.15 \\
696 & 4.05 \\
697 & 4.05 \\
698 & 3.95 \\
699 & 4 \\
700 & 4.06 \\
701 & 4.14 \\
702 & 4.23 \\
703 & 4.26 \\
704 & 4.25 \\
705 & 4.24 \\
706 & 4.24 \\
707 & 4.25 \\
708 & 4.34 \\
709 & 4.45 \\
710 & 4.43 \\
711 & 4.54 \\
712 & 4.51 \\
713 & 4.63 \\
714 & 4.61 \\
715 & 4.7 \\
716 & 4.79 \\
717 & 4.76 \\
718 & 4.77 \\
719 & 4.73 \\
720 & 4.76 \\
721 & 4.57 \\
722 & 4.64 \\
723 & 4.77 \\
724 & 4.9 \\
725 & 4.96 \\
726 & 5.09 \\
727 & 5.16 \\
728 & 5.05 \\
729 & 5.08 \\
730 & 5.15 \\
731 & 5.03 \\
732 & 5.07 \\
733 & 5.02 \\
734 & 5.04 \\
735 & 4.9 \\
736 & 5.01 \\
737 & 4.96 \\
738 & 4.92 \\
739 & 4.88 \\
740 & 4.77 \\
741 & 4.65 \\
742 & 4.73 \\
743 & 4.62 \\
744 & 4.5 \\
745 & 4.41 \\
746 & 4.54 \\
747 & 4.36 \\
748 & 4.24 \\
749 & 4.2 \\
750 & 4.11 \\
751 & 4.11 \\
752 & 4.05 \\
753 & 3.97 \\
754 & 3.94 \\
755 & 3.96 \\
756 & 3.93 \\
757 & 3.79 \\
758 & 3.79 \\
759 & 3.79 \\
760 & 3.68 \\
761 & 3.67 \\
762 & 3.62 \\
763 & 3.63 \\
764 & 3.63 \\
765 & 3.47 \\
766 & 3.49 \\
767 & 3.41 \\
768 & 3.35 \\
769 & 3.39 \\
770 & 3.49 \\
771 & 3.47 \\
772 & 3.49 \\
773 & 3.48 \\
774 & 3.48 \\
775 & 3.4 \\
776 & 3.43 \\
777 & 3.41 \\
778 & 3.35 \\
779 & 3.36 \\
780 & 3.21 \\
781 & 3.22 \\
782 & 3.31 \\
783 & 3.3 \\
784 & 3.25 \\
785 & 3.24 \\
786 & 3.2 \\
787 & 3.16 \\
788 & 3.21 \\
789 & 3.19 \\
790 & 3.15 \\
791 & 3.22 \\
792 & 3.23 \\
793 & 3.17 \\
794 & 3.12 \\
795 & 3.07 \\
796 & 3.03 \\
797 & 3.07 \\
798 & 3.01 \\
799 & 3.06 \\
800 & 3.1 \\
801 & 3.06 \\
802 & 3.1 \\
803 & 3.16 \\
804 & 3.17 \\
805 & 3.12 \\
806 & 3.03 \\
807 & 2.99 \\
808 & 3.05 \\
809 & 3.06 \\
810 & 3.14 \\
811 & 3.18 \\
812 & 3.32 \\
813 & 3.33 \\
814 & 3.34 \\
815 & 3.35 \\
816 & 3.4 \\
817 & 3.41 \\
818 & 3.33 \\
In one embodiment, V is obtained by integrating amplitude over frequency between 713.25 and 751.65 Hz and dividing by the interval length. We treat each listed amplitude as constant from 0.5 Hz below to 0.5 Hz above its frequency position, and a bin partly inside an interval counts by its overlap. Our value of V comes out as 4.75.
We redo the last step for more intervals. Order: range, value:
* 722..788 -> 4.08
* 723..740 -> 5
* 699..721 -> 4.45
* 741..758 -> 4.22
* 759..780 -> 3.49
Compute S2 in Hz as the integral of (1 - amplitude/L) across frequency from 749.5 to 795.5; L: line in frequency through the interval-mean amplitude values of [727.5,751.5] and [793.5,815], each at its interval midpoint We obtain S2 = 4.9 Hz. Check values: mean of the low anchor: 4.72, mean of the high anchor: 3.12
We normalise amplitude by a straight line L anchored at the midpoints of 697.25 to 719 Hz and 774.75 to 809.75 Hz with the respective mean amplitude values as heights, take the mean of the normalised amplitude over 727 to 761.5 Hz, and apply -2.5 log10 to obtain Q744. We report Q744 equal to -0.16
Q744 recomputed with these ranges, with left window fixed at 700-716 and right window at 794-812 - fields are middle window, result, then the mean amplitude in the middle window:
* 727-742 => -0.23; 4.96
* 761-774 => 0.02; 3.5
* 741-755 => -0.12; 4.29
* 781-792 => 0.03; 3.22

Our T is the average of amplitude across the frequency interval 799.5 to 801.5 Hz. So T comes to 3.08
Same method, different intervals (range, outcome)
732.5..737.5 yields 4.99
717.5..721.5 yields 4.71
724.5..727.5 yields 5.07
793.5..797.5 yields 3.07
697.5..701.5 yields 4.04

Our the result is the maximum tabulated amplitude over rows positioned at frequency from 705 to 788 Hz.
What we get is 5.16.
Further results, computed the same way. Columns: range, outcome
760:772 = 3.68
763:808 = 3.63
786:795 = 3.23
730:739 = 5.15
